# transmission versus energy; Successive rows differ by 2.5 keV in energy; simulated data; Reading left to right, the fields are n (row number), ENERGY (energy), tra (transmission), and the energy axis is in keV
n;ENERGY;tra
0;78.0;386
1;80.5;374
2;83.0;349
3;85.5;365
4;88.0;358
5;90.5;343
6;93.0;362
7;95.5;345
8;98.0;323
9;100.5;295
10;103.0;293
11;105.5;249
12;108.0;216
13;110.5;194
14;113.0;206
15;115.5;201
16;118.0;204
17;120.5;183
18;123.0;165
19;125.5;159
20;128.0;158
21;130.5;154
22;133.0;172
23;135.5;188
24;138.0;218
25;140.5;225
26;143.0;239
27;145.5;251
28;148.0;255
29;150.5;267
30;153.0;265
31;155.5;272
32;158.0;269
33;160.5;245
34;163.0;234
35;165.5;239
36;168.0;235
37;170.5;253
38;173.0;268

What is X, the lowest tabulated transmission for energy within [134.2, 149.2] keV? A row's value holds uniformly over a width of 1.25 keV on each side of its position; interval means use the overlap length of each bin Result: 188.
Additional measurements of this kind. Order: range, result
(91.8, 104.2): 293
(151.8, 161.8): 245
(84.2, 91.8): 343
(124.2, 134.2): 154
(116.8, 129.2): 158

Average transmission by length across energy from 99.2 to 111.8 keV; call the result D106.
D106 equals 250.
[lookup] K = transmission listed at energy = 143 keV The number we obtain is 239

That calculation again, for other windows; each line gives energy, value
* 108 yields 216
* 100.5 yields 295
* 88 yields 358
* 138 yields 218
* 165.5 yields 239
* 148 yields 255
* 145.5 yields 251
